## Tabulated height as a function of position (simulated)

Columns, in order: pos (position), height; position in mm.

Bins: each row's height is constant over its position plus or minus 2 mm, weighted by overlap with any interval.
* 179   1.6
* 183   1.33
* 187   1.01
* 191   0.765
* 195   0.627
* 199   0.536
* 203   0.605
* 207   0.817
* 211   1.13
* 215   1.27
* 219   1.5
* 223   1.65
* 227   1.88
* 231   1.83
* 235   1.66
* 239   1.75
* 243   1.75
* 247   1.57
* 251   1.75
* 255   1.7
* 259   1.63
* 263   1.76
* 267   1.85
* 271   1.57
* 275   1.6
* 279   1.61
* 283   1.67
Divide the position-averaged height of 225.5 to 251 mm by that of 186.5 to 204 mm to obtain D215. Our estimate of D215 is 2.5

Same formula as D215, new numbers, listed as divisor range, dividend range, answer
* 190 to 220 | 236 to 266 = 1.91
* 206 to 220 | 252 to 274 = 1.44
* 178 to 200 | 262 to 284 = 1.73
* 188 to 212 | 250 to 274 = 2.30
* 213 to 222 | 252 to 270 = 1.22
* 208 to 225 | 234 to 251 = 1.25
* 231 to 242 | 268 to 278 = 0.93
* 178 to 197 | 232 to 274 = 1.64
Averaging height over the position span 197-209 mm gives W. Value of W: 0.653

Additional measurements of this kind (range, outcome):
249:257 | 1.73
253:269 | 1.74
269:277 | 1.58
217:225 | 1.57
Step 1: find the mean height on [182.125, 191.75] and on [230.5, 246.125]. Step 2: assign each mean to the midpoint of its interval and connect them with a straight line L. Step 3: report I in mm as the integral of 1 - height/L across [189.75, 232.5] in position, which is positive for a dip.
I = 8.0 mm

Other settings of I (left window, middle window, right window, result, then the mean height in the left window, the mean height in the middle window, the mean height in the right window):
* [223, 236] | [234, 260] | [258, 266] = 0.86 mm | 1.78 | 1.69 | 1.72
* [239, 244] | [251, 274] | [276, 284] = -0.22 mm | 1.75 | 1.7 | 1.63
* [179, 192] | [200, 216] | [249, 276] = 4.92 mm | 1.14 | 0.91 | 1.7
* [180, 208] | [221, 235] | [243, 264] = -4.71 mm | 0.841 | 1.77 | 1.68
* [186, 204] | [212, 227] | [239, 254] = -4.11 mm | 0.698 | 1.5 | 1.7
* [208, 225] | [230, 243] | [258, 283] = -2.38 mm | 1.35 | 1.74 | 1.67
